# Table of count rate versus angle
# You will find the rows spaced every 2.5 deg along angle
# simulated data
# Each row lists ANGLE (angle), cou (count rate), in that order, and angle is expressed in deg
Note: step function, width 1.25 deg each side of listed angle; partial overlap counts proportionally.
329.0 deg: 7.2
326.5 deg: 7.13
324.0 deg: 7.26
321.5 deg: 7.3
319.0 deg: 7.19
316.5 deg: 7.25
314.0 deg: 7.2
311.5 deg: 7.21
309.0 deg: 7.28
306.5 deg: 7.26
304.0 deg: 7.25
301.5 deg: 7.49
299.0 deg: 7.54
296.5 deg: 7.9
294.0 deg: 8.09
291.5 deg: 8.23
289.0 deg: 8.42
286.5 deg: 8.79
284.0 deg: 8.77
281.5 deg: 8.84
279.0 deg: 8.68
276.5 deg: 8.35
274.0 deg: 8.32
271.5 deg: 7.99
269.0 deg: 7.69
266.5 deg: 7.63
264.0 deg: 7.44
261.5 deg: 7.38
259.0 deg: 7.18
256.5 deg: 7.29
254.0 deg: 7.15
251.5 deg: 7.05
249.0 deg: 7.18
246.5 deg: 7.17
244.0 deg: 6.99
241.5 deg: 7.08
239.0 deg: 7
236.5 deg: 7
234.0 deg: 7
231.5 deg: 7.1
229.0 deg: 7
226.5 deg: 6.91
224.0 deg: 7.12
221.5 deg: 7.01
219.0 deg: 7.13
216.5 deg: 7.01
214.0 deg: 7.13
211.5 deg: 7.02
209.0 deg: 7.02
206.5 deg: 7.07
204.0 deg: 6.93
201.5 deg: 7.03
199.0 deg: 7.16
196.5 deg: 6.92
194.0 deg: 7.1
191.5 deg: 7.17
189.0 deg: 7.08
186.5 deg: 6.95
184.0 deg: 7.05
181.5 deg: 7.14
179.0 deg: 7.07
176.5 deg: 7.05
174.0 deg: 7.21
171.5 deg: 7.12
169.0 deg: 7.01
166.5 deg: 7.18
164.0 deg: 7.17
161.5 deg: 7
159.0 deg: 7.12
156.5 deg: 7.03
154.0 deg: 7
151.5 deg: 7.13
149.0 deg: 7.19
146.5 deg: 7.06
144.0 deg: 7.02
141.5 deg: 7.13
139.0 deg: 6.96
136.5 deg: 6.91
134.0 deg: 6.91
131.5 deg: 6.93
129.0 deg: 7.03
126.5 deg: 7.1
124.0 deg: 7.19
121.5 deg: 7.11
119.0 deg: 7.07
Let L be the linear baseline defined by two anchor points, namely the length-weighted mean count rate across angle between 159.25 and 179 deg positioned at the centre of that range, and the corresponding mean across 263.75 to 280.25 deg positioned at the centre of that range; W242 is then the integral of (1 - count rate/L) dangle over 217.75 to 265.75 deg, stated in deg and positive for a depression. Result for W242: 4.0 deg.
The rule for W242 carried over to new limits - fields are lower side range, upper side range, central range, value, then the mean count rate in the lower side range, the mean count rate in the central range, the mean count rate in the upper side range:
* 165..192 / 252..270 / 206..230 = 0.6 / 7.09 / 7.04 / 7.38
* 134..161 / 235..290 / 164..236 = 2.7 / 7.05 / 7.06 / 7.69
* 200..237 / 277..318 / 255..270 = 0.2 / 7.03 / 7.43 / 7.89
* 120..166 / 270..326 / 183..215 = 1.3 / 7.06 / 7.05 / 7.84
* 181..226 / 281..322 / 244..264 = 0.6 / 7.05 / 7.2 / 7.75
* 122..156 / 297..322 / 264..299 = -4.6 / 7.04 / 8.23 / 7.32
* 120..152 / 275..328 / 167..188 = 0.4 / 7.05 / 7.08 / 7.78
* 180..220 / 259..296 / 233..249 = 1.2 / 7.06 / 7.05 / 8.15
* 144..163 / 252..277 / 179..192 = 0.3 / 7.07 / 7.07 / 7.6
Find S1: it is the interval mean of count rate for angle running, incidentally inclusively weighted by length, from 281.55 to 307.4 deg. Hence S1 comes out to 8.02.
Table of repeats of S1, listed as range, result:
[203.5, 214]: 7.03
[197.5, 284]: 7.34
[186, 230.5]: 7.04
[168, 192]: 7.08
